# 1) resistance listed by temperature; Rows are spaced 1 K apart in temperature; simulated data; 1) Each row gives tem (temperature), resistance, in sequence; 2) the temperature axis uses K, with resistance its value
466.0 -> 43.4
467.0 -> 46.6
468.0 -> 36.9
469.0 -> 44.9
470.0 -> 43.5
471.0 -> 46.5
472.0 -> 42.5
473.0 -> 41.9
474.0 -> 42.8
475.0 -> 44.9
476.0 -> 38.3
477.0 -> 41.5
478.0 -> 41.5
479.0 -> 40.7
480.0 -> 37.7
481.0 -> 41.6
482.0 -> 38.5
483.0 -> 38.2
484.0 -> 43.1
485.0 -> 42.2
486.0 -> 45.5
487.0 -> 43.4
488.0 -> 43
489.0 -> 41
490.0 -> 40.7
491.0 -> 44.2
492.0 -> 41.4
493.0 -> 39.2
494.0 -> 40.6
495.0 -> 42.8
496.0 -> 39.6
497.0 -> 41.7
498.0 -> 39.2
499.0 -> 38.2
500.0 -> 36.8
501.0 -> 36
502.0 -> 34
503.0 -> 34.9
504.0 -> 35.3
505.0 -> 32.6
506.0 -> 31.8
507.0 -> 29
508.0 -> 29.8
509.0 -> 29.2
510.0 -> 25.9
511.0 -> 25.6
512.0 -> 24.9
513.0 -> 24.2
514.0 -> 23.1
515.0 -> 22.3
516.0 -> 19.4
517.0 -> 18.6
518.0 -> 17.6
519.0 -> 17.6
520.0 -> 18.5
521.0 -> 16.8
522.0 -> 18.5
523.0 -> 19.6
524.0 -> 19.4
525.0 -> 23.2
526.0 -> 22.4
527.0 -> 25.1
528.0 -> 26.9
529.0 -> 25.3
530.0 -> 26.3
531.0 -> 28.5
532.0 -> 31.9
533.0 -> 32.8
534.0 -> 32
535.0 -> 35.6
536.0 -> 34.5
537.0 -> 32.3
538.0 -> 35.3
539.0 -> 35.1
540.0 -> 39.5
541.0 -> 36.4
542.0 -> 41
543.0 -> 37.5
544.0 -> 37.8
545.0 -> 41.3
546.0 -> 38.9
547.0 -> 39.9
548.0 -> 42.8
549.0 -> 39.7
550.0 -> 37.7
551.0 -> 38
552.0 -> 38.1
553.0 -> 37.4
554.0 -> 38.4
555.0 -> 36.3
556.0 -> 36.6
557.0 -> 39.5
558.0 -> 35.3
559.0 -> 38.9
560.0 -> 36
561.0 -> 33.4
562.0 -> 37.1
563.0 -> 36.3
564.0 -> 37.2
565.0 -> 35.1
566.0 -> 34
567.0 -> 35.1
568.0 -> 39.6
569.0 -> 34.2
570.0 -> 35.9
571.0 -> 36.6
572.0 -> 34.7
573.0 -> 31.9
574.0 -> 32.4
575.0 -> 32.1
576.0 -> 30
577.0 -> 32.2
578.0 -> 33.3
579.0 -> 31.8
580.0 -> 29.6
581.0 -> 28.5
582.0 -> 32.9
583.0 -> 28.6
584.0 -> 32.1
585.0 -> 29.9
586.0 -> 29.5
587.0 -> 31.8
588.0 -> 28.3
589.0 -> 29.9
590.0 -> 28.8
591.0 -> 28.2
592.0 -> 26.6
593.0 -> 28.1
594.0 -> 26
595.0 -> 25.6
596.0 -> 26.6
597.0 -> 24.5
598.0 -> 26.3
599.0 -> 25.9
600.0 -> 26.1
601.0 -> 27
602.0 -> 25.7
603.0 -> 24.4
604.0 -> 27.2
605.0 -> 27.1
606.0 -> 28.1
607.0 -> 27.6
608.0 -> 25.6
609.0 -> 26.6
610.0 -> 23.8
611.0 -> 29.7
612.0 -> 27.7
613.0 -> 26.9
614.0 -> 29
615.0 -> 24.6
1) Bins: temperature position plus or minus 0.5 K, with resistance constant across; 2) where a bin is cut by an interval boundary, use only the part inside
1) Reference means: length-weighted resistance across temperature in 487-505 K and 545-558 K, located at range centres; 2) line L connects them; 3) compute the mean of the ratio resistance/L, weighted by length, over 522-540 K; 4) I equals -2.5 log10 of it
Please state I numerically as 0.33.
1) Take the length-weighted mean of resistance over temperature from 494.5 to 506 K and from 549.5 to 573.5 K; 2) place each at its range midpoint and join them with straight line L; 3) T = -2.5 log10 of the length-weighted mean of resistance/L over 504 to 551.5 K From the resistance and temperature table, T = 0.24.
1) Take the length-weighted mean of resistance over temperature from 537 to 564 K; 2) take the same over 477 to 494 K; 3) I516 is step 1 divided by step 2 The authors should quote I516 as 0.91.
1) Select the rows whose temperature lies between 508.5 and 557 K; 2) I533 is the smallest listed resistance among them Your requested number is 16.8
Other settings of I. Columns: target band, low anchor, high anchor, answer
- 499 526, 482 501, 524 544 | 0.38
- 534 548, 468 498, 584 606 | -0.09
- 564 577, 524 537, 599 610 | -0.25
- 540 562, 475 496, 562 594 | -0.10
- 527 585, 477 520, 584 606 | -0.15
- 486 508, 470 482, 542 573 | 0.06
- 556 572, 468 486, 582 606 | -0.16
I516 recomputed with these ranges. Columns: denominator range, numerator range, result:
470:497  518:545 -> 0.69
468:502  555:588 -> 0.82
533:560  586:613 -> 0.72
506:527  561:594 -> 1.43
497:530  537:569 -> 1.41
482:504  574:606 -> 0.71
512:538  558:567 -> 1.45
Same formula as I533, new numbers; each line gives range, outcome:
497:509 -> 29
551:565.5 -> 33.4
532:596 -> 25.6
